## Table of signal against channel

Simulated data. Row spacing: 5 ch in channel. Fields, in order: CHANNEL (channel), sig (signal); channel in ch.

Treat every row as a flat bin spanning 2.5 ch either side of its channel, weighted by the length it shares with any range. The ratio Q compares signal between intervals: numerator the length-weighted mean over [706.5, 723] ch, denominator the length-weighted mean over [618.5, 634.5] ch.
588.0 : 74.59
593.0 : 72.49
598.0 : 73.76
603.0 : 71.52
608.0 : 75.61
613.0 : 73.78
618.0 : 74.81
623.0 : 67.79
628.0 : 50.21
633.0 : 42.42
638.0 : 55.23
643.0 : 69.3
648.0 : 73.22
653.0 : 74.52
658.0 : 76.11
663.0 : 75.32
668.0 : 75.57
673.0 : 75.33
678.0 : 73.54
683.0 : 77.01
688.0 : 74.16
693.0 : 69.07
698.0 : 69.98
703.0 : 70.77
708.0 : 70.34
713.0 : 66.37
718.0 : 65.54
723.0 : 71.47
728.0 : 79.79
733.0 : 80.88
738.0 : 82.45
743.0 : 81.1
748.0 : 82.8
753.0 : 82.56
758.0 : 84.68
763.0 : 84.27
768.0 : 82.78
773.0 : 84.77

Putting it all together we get 1.19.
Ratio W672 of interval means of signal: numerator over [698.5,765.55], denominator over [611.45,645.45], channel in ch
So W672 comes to 1.25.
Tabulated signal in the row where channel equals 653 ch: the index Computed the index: 74.52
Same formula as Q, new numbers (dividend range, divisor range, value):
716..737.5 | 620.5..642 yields 1.37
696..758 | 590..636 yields 1.13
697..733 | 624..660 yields 1.13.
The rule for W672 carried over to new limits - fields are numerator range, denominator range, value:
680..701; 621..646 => 1.27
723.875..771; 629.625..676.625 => 1.20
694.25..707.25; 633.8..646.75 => 1.16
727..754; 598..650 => 1.24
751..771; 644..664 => 1.12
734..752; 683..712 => 1.15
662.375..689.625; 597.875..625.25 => 1.03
